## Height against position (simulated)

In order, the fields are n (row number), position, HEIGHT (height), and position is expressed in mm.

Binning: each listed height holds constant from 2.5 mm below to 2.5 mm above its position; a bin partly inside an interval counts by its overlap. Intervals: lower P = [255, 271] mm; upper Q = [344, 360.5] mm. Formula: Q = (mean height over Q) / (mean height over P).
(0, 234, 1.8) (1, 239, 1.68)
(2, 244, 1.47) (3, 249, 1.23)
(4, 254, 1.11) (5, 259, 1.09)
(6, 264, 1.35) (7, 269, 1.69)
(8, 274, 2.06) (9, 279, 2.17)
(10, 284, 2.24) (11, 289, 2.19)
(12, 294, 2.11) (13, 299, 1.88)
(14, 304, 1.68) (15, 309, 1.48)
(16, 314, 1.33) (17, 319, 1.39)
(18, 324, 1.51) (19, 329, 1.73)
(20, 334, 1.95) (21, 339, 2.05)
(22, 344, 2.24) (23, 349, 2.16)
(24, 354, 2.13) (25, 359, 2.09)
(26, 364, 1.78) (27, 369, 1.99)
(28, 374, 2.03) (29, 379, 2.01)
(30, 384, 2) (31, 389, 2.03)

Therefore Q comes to 1.6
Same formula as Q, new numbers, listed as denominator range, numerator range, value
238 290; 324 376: 1.21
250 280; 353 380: 1.30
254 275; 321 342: 1.24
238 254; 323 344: 1.36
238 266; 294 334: 1.25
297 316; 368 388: 1.26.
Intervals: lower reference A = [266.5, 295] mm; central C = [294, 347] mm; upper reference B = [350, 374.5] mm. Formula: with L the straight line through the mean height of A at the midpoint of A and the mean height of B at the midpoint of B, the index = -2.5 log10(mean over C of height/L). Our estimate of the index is 0.17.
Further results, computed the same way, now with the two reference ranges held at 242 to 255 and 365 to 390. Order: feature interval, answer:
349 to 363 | -0.11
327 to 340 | -0.09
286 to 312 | -0.20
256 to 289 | -0.25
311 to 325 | 0.19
